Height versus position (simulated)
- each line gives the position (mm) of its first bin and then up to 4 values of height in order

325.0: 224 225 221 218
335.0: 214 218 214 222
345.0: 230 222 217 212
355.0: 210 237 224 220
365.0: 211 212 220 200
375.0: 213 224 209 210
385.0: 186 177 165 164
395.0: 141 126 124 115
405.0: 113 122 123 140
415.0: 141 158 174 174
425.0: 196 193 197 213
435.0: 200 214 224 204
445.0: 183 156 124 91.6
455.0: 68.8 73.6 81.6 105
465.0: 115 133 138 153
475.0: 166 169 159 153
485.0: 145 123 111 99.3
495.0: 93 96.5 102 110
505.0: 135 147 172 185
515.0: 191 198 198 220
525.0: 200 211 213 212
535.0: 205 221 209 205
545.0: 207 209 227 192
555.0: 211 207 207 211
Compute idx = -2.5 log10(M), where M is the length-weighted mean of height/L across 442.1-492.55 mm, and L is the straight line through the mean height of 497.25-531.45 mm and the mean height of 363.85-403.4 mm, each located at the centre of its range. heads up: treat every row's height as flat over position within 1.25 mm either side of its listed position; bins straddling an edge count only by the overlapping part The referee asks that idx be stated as 0.322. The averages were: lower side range 182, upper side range 172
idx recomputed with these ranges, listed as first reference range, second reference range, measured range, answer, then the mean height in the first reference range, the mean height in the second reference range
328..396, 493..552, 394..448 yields 0.19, 208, 180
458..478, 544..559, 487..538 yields 0.07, 129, 209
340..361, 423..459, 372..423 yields 0.20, 221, 167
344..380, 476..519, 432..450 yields -0.12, 218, 141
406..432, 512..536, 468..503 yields 0.40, 163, 204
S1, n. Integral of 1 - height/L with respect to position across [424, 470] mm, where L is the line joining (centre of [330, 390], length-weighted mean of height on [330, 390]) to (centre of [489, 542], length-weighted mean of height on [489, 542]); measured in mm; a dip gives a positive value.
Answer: 8.72 mm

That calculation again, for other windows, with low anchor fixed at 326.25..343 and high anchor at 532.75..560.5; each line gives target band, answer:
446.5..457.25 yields 5.4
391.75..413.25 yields 8.7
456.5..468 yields 6.1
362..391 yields 1.7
